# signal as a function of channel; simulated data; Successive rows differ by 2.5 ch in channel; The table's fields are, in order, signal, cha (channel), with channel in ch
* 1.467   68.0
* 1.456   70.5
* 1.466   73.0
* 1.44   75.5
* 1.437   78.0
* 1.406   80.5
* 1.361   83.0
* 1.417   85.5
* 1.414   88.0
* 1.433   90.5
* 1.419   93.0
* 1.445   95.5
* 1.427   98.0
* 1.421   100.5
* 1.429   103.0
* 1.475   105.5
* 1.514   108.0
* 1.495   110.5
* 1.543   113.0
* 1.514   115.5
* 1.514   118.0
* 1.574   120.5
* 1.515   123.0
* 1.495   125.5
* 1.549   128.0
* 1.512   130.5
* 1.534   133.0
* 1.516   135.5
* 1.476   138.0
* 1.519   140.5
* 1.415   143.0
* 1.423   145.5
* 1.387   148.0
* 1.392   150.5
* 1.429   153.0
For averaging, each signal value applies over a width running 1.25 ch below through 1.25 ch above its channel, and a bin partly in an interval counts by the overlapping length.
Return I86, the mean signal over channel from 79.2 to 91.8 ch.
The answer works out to 1.41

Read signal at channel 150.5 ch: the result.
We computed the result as 1.392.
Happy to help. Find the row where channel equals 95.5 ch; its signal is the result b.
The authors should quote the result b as 1.445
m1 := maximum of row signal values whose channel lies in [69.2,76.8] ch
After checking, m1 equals 1.466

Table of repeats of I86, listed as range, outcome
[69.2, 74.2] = 1.46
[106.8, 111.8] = 1.5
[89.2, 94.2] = 1.43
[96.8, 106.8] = 1.44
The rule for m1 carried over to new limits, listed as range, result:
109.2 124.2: 1.574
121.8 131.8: 1.549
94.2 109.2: 1.514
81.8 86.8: 1.417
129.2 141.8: 1.534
